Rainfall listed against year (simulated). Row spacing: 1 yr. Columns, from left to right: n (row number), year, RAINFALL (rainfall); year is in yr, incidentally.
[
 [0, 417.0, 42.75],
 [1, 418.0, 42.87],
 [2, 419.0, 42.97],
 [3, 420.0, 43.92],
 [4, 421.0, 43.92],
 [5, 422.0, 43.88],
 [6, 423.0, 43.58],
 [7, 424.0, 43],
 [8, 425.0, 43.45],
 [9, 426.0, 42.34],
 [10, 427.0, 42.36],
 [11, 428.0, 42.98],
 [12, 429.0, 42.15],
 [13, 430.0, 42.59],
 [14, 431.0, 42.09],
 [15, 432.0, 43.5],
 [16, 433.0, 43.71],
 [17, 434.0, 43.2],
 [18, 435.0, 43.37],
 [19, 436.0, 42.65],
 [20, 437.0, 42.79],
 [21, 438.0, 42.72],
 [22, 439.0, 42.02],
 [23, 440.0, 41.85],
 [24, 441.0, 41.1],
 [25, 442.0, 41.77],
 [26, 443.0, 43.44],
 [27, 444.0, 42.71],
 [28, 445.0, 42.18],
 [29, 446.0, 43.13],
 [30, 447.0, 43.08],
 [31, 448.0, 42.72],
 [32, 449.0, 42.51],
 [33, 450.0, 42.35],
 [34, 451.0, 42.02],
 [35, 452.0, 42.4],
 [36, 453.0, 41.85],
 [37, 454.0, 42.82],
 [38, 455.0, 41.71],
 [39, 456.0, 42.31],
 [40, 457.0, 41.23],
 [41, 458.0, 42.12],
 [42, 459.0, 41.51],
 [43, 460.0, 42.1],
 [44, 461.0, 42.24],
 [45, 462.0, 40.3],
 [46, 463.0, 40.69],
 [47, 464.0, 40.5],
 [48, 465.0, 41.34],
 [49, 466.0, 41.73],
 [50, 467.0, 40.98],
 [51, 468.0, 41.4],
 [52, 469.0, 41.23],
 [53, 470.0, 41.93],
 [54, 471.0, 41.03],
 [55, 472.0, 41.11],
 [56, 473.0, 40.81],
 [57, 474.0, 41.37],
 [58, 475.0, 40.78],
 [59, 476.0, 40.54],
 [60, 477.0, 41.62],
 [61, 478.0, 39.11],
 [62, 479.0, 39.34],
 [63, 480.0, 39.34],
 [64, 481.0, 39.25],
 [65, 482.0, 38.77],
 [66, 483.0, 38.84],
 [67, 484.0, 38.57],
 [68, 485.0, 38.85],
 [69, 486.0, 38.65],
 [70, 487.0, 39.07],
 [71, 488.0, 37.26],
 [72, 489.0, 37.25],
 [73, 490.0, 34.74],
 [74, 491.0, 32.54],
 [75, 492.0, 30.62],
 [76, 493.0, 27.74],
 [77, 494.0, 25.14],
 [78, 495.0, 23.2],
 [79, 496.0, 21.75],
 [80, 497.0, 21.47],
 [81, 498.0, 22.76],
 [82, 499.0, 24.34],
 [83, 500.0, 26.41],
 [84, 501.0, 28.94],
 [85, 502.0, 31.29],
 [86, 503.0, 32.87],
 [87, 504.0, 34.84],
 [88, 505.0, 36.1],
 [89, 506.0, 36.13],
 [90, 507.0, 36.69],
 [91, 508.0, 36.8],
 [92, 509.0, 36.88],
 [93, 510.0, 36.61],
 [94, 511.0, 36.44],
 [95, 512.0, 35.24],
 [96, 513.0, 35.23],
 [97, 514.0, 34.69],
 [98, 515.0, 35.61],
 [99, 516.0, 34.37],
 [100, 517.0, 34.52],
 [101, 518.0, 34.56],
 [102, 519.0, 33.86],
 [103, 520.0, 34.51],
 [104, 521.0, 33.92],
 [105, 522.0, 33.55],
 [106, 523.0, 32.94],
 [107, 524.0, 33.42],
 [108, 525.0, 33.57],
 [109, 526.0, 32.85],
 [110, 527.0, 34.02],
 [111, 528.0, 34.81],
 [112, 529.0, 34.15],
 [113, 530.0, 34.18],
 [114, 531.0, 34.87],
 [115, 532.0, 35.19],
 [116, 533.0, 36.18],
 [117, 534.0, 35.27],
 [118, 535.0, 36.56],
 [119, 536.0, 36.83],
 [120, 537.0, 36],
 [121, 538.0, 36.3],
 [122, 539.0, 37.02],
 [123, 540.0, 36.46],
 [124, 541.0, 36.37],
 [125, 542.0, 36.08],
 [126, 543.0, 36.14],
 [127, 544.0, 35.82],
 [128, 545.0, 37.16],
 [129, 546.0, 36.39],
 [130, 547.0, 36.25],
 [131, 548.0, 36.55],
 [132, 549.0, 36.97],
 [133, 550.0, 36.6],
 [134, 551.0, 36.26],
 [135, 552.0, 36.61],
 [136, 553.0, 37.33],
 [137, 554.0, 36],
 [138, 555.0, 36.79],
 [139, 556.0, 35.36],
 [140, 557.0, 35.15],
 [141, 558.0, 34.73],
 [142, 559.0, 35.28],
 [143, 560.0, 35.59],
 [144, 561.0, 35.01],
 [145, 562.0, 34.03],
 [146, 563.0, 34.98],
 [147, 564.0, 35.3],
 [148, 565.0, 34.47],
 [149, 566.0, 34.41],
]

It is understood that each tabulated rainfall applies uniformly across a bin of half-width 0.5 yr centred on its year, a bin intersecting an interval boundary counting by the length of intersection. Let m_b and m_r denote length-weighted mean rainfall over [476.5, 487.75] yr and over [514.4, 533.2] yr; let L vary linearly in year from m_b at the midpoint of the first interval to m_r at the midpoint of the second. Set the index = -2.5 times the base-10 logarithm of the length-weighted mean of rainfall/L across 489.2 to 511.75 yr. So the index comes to 0.20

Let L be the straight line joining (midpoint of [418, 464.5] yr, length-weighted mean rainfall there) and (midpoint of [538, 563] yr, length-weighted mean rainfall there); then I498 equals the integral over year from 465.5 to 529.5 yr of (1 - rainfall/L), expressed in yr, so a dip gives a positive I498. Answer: 6.7 yr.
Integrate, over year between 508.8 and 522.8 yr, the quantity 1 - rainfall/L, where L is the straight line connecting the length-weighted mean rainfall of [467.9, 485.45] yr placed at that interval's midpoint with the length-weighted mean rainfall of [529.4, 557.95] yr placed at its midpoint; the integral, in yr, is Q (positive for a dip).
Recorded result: 1.1 yr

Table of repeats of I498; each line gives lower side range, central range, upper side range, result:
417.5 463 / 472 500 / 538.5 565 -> 3.8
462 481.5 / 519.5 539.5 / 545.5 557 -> 1.5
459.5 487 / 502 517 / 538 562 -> 1.2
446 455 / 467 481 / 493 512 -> -1.4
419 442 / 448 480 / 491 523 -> -2.8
